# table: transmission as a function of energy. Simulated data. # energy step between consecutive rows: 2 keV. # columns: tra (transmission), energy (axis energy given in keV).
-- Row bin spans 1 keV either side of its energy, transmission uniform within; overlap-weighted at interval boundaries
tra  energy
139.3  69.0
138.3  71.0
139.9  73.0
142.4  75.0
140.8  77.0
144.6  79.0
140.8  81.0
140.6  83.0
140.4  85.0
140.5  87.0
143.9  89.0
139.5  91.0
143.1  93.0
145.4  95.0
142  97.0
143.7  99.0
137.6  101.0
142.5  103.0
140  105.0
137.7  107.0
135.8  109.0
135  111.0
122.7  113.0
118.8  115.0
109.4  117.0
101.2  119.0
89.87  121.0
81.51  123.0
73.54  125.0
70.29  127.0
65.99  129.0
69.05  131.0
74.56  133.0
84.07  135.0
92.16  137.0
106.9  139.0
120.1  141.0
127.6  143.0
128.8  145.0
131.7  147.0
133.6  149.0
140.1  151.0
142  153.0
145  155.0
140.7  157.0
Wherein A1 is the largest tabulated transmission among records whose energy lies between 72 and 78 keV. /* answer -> 142.4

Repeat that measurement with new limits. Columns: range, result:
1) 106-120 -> 137.7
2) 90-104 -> 145.4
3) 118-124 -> 101.2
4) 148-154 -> 142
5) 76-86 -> 144.6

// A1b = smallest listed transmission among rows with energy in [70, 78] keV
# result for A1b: 138.3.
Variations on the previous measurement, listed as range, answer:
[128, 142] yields 65.99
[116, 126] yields 73.54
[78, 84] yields 140.6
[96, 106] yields 137.6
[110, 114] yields 122.7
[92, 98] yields 142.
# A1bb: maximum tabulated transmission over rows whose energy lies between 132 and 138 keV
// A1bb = 92.16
